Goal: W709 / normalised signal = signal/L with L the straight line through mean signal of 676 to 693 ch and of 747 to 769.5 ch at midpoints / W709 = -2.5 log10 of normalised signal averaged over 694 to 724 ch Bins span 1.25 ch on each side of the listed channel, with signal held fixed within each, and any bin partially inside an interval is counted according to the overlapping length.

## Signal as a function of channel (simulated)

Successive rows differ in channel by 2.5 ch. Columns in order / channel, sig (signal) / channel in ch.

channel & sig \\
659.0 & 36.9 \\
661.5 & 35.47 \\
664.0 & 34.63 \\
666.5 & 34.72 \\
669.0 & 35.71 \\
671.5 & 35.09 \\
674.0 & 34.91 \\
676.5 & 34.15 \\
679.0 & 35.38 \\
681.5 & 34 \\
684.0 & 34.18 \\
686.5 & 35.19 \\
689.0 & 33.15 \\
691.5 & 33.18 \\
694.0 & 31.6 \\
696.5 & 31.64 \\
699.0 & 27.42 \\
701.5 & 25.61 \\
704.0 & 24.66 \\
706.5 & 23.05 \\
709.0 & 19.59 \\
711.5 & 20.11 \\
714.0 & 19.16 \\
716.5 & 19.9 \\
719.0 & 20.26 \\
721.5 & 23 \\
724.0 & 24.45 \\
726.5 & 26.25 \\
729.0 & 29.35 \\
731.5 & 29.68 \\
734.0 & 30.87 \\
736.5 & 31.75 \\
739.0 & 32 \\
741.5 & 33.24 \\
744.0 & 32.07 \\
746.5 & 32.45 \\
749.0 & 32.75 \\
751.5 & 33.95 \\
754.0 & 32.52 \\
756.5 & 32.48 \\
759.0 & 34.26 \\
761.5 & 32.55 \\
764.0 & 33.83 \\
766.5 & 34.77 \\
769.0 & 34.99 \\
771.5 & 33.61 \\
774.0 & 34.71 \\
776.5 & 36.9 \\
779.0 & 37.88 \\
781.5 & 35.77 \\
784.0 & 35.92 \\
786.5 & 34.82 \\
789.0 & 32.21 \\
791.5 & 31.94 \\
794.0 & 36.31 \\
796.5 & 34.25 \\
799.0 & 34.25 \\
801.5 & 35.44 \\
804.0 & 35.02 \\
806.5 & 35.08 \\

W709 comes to 0.397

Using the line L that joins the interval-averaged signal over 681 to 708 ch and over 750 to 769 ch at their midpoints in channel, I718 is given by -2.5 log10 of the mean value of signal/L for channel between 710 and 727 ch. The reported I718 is 0.40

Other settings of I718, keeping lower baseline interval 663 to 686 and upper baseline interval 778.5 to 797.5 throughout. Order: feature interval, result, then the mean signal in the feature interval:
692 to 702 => 0.17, 29.6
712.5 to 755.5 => 0.22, 28.4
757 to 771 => 0.03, 34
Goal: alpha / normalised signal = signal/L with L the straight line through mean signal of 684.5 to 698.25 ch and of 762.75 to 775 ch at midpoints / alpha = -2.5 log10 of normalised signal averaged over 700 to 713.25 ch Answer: 0.42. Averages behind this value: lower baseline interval 32.8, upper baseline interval 34.4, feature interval 22.6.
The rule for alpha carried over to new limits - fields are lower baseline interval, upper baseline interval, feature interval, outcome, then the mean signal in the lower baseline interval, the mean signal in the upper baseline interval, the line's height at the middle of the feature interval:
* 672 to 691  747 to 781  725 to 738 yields 0.163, 34.4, 34.2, 34.3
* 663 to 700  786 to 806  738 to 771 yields 0.027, 33.7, 34.3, 34.1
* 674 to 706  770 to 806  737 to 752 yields 0.027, 31.6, 34.9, 33.5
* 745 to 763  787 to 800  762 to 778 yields -0.045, 33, 33.8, 33.3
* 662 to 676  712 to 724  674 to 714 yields -0.050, 35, 21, 27.8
